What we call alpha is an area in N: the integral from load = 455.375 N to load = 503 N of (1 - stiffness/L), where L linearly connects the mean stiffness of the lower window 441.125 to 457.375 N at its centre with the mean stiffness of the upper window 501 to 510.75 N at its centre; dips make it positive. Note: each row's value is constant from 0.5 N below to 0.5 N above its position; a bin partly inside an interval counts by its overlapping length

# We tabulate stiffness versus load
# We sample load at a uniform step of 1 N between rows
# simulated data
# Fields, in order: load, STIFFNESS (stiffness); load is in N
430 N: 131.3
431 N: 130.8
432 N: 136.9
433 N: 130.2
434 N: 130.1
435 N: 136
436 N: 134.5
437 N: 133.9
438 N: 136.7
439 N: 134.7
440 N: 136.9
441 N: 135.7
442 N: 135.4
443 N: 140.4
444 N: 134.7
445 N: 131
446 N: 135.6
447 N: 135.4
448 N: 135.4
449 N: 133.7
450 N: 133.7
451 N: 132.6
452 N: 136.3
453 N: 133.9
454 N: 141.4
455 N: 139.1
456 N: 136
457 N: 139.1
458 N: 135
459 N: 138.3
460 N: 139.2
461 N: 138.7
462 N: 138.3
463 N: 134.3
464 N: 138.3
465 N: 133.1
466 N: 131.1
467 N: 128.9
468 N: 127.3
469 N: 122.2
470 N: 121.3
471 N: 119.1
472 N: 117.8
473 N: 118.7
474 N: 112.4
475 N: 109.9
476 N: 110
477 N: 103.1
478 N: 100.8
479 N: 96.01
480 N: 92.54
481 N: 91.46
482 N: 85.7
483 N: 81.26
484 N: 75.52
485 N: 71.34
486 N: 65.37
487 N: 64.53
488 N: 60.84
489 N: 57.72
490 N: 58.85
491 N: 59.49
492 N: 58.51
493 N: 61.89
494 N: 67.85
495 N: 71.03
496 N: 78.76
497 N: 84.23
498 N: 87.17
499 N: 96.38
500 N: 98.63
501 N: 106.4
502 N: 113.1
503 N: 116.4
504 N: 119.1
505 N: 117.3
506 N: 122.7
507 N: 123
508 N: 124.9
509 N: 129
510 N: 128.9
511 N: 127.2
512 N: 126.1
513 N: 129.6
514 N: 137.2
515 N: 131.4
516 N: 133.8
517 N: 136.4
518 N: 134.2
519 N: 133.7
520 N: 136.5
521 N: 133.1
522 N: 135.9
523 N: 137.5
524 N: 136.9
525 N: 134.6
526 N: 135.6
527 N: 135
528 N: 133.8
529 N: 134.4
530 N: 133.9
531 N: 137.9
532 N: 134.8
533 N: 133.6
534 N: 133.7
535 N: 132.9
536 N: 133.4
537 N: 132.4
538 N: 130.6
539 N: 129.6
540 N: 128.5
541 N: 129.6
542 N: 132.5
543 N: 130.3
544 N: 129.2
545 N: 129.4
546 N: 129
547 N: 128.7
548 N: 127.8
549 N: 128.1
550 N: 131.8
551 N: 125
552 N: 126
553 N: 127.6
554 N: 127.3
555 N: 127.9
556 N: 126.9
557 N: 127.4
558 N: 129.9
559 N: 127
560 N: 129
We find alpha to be 9.9 N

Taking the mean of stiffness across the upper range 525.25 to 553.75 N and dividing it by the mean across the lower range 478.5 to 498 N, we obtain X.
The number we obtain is 1.79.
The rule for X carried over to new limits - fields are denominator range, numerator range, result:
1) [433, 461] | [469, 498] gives 0.64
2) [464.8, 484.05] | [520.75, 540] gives 1.23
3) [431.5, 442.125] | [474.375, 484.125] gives 0.71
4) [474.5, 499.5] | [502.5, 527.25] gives 1.64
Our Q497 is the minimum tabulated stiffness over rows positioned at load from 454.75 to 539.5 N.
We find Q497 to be 57.72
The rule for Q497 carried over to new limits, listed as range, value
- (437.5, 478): 100.8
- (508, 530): 124.9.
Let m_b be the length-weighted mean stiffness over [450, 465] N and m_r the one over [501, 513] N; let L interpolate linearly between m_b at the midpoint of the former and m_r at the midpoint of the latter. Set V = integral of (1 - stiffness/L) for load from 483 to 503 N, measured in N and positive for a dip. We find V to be 7.8 N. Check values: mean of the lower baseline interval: 137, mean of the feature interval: 76.8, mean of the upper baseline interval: 122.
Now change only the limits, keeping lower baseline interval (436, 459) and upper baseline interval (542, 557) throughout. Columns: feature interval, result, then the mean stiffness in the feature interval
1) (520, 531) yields -0.44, 135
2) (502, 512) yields 0.66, 123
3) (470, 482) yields 2.46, 106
